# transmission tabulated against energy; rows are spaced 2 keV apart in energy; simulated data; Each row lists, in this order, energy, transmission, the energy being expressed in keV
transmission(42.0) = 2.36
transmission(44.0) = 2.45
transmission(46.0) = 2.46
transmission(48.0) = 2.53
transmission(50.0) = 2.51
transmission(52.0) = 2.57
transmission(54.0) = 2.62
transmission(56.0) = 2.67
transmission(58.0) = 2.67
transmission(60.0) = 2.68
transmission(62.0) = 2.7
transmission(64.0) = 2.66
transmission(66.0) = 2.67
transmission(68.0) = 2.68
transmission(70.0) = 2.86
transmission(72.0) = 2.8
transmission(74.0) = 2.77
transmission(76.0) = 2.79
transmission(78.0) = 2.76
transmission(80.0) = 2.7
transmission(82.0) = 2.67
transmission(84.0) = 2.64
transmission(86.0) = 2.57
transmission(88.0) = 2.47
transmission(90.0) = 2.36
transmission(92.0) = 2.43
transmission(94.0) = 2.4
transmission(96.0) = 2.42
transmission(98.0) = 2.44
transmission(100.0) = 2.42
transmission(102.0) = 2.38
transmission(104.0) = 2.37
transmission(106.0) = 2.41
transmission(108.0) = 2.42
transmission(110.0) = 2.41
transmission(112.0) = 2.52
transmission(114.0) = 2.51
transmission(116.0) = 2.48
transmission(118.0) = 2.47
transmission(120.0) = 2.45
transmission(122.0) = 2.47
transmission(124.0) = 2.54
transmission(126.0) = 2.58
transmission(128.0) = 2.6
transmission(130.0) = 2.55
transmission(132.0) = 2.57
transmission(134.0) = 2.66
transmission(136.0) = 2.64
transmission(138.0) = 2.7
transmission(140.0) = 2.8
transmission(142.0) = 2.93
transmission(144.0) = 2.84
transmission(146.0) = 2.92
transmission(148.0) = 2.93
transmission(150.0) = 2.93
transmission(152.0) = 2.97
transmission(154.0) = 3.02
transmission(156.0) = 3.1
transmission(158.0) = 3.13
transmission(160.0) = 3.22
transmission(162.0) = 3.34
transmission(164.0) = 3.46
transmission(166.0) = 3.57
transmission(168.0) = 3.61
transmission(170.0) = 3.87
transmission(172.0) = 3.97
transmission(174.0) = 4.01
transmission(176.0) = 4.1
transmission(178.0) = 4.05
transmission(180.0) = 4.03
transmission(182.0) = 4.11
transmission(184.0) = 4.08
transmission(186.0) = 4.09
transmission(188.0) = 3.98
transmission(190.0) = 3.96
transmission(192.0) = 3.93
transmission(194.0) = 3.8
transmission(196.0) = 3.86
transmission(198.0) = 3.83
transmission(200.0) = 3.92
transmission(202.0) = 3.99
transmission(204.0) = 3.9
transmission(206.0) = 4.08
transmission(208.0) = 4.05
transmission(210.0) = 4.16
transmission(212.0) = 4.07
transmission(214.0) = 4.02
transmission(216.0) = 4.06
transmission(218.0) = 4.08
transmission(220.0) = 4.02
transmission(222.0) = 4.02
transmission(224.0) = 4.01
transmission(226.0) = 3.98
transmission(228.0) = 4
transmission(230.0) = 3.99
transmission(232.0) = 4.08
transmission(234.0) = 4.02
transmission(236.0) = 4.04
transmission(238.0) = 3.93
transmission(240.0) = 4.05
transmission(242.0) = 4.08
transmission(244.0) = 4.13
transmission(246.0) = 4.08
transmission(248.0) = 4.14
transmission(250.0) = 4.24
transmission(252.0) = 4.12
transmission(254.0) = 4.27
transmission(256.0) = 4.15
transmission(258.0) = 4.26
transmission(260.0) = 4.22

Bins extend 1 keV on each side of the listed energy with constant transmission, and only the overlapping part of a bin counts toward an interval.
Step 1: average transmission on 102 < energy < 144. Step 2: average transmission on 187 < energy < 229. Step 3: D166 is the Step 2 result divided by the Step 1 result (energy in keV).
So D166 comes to 1.6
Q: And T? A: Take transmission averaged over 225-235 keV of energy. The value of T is 4.01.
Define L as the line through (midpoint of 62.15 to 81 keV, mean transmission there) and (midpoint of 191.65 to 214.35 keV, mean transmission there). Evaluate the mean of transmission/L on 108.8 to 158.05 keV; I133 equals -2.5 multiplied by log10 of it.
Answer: 0.23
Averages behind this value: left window 2.74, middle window 2.7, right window 3.97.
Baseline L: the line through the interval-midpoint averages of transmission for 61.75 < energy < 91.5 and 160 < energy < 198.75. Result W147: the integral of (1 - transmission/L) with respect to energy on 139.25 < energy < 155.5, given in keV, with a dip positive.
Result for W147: 2.6 keV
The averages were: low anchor 2.67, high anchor 3.86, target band 2.92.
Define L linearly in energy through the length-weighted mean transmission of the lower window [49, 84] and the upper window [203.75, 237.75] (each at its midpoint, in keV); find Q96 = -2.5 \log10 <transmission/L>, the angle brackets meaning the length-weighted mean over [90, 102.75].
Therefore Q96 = 0.22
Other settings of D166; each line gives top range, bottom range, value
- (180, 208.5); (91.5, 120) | 1.63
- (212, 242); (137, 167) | 1.32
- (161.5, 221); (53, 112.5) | 1.53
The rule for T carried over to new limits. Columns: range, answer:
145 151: 2.93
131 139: 2.64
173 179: 4.05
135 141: 2.71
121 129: 2.55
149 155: 2.97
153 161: 3.12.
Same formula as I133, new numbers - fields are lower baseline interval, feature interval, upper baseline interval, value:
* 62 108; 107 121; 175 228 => 0.19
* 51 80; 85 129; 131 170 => 0.17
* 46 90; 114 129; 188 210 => 0.26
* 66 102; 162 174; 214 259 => -0.09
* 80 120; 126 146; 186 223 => 0.11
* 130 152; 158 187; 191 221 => -0.13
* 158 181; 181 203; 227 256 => -0.03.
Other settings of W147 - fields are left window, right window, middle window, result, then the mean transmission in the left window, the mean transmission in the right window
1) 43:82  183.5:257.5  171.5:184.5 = -1.37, 2.66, 4.03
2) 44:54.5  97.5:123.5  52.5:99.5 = -2.53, 2.53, 2.44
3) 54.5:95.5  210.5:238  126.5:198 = 1.88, 2.64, 4.03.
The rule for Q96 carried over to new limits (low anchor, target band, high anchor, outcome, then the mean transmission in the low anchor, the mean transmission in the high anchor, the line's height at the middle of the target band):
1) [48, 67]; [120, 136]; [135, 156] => 0.11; 2.63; 2.88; 2.83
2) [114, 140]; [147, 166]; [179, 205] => 0.02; 2.57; 3.96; 3.2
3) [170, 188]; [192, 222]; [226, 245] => 0.01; 4.04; 4.03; 4.04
